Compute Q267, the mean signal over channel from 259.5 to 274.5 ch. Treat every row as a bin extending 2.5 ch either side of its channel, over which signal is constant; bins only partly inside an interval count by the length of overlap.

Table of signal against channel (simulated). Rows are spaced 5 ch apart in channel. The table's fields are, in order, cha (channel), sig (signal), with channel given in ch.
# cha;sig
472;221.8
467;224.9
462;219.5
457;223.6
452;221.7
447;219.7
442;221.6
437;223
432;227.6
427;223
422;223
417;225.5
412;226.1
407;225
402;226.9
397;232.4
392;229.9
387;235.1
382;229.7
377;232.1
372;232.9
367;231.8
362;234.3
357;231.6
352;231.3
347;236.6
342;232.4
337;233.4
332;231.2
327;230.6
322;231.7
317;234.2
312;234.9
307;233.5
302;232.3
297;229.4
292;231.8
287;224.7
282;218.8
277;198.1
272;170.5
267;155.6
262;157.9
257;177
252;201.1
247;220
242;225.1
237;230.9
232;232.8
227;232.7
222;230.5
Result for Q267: 161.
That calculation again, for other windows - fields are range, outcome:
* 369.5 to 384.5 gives 232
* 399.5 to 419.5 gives 226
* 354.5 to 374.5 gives 233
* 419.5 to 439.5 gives 224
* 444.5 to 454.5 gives 221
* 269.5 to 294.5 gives 209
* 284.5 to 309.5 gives 230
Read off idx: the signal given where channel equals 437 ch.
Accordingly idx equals 223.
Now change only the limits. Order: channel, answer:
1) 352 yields 231.3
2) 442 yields 221.6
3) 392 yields 229.9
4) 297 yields 229.4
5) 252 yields 201.1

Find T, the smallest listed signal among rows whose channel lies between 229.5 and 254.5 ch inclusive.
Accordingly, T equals 201.1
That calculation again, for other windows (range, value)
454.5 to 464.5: 219.5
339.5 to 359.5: 231.3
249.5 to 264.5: 157.9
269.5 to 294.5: 170.5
